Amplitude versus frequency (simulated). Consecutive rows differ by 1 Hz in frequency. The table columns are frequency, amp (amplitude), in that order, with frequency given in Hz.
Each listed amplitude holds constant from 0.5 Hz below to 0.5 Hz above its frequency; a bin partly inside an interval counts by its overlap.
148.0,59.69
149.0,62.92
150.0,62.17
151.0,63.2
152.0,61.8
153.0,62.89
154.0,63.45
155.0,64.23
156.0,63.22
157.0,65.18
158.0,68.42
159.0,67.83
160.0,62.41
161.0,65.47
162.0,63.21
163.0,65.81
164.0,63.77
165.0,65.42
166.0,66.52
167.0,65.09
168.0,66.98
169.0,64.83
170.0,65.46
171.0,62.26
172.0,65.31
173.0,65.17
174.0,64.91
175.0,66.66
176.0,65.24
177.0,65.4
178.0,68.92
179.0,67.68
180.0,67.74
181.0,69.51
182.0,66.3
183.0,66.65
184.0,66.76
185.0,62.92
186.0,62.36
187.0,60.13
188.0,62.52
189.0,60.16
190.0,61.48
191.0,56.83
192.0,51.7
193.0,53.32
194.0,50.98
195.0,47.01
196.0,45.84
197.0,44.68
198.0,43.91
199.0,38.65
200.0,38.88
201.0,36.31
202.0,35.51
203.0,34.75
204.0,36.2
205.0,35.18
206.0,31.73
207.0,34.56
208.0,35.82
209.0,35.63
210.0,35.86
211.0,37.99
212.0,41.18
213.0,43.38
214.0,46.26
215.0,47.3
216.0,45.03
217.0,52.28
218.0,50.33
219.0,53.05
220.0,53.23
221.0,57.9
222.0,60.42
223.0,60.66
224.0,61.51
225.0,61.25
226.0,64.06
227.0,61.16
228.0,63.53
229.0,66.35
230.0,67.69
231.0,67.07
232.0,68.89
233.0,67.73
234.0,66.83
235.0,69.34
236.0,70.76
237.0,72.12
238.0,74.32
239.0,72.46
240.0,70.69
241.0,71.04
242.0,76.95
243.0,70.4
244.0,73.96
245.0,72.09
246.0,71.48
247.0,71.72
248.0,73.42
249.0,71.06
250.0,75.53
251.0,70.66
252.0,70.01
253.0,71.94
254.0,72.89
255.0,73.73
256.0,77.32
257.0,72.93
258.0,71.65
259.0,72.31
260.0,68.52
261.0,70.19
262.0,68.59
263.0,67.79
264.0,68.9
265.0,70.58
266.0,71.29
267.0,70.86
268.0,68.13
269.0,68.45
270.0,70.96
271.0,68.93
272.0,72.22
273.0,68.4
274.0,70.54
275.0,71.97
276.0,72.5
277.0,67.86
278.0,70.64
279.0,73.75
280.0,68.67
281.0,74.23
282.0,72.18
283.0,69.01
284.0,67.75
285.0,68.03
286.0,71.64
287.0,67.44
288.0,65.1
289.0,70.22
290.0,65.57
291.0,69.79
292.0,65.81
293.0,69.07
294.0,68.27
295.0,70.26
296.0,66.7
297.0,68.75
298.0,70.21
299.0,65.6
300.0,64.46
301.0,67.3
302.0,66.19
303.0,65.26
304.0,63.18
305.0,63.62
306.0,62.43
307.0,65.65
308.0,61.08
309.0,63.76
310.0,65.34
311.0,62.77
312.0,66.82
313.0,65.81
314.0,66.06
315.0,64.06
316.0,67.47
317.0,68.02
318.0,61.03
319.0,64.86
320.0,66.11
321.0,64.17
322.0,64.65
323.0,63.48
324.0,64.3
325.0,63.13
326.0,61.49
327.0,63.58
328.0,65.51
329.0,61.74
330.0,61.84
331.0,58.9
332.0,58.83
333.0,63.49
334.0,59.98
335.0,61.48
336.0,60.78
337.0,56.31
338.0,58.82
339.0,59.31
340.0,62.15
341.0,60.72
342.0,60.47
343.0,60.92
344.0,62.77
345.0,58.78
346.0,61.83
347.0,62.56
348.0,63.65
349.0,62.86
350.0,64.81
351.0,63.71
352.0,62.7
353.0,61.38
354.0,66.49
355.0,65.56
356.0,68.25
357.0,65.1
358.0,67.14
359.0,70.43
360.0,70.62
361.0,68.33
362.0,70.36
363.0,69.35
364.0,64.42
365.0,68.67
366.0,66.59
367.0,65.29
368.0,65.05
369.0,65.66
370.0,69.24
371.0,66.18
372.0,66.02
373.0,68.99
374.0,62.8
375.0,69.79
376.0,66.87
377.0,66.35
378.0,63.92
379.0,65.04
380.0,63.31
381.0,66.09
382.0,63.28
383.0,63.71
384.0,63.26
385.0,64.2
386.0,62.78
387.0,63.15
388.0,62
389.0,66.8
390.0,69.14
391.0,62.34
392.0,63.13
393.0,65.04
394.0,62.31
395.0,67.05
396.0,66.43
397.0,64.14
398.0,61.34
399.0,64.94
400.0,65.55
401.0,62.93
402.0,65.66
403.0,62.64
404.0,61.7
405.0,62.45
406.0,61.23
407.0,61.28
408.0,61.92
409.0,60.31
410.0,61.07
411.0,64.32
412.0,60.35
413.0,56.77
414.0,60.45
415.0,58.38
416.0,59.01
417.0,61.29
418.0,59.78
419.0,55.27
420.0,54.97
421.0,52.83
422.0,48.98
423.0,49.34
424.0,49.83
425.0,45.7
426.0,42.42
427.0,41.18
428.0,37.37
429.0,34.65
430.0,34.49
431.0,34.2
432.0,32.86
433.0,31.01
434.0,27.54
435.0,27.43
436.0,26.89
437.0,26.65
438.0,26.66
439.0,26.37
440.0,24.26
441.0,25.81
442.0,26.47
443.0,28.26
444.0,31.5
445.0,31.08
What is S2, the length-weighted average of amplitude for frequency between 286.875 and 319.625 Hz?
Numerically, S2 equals 66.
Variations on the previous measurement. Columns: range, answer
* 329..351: 61.1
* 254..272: 70.8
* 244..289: 70.8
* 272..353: 65.2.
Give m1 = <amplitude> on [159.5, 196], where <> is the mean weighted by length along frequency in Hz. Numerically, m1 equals 62.9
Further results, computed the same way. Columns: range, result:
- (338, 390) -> 64.9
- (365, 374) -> 66.5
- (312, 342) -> 62.7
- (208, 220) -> 44.4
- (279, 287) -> 70.3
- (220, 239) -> 65.5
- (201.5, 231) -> 48.9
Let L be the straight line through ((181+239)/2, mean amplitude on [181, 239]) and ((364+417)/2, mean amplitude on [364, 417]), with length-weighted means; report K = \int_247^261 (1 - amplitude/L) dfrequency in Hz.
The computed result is -4.0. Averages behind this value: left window 53.7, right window 64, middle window 72.4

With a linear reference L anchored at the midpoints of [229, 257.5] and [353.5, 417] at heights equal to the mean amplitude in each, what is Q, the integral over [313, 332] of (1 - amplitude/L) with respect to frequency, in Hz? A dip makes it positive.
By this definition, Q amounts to 1.1 Hz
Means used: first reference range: 71.5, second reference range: 64.6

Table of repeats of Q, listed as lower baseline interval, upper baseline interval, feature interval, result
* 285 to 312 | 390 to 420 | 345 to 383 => -1.2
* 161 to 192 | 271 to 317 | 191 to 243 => 9.8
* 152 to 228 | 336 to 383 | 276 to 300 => -3.1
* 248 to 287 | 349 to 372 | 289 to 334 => 2.5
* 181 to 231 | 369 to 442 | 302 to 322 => -4.3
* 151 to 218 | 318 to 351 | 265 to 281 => -3.0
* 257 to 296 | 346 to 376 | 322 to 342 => 1.8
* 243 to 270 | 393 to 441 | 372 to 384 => -2.1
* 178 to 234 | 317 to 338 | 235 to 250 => -4.5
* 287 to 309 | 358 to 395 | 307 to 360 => 2.3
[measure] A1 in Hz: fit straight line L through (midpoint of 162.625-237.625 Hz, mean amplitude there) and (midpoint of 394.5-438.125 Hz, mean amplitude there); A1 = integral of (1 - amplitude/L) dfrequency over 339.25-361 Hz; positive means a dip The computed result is -4.4 Hz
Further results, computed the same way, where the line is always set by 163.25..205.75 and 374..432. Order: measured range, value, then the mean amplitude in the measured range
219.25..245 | -4.13 Hz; 66.8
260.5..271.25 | -2.18 Hz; 69.5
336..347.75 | -0.43 Hz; 60.5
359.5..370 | -1.61 Hz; 67.5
